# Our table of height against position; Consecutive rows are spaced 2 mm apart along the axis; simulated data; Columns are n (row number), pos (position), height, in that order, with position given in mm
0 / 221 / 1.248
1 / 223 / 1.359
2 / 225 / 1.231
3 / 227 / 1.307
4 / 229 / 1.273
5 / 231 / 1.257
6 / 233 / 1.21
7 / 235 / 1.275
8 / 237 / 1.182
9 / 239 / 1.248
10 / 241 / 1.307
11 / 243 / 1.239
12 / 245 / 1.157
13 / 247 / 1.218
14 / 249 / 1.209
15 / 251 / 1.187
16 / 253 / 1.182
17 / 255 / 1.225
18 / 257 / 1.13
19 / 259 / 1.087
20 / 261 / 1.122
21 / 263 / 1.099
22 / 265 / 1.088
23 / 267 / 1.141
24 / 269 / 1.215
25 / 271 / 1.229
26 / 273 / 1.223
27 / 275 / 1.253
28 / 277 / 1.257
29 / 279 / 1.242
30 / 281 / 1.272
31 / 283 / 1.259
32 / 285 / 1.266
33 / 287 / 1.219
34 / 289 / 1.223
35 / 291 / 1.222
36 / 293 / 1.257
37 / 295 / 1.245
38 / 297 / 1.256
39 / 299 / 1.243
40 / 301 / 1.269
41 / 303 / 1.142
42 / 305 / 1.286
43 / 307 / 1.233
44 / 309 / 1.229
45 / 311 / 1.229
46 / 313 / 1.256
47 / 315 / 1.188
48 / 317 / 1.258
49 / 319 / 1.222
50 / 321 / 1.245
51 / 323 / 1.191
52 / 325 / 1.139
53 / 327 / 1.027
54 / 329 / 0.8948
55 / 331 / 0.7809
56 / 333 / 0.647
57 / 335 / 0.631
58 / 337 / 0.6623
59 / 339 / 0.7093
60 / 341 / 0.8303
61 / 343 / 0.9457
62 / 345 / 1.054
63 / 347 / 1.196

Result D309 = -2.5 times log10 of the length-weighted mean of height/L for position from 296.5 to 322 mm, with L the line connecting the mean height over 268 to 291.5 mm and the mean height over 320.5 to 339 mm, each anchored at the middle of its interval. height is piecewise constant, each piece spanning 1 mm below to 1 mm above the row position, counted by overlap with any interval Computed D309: -0.19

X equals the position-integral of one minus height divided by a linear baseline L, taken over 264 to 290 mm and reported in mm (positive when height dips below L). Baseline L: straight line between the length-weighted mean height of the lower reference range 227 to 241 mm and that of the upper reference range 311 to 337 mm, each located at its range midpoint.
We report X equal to -1.74 mm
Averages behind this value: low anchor 1.25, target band 1.22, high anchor 1.03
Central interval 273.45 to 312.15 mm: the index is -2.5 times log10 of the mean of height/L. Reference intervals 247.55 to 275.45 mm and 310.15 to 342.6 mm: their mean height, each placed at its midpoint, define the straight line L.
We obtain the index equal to -0.148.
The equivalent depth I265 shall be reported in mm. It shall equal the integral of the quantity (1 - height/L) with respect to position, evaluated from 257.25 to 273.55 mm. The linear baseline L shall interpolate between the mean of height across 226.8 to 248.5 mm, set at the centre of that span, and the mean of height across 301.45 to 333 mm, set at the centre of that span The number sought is 0.78 mm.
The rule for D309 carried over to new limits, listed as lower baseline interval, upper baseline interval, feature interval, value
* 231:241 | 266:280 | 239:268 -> 0.05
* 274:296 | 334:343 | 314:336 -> -0.17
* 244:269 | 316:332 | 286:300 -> -0.11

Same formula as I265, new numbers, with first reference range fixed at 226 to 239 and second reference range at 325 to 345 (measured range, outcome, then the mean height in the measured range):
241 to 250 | -0.2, 1.22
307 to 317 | -3.4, 1.23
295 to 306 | -3.1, 1.24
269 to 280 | -1.7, 1.24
